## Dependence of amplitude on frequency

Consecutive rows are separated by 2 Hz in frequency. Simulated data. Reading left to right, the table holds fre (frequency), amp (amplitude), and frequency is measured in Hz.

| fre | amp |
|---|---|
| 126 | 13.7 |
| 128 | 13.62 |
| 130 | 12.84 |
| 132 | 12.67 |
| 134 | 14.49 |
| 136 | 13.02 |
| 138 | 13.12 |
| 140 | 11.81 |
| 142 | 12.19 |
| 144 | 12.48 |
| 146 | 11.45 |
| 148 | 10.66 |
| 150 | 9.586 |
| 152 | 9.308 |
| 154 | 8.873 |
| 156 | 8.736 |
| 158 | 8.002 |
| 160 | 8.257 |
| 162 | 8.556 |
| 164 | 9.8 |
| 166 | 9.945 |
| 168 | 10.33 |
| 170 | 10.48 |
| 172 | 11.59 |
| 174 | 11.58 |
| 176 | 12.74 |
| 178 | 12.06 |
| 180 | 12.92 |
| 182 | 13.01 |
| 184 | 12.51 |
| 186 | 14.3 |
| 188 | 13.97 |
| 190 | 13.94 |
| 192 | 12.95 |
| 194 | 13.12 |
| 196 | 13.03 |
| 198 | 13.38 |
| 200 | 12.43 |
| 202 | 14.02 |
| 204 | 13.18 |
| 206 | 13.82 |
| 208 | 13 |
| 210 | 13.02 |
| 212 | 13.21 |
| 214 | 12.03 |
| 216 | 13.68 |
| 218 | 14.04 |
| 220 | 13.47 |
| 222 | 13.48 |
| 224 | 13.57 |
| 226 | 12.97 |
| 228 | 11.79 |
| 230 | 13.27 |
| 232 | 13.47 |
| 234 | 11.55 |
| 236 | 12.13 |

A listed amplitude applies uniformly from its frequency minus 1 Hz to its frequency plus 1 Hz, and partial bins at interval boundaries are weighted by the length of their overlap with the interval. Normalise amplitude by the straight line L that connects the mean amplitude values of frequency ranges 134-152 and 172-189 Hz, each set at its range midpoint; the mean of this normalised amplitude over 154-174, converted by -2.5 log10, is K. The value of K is 0.28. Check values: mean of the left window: 11.8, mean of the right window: 12.8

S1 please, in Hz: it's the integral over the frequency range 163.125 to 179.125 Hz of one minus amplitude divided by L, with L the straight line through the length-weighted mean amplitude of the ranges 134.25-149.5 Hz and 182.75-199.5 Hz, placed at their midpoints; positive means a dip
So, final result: 2.2 Hz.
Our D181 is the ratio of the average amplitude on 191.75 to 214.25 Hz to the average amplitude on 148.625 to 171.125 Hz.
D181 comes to 1.41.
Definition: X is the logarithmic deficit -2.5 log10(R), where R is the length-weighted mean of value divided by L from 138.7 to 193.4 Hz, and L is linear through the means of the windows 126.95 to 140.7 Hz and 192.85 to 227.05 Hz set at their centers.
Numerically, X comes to 0.18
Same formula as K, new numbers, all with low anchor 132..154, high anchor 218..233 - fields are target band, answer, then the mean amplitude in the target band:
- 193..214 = -0.030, 13.2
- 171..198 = -0.038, 12.9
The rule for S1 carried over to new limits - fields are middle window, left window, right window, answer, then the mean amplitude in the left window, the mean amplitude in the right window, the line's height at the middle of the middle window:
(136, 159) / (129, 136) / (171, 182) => 4.1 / 13.3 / 12.3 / 12.9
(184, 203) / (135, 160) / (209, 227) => -1.6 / 10.7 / 13.3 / 12.4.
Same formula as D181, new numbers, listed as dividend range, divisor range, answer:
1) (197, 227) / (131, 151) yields 1.09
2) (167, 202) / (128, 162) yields 1.14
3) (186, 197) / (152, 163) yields 1.58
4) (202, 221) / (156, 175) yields 1.36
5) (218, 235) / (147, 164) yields 1.44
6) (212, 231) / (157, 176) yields 1.32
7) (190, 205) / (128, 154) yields 1.11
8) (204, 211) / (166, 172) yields 1.26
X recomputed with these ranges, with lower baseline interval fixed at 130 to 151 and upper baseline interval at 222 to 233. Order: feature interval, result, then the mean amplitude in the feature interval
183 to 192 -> -0.08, 13.6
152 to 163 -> 0.40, 8.56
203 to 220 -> -0.03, 13.3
